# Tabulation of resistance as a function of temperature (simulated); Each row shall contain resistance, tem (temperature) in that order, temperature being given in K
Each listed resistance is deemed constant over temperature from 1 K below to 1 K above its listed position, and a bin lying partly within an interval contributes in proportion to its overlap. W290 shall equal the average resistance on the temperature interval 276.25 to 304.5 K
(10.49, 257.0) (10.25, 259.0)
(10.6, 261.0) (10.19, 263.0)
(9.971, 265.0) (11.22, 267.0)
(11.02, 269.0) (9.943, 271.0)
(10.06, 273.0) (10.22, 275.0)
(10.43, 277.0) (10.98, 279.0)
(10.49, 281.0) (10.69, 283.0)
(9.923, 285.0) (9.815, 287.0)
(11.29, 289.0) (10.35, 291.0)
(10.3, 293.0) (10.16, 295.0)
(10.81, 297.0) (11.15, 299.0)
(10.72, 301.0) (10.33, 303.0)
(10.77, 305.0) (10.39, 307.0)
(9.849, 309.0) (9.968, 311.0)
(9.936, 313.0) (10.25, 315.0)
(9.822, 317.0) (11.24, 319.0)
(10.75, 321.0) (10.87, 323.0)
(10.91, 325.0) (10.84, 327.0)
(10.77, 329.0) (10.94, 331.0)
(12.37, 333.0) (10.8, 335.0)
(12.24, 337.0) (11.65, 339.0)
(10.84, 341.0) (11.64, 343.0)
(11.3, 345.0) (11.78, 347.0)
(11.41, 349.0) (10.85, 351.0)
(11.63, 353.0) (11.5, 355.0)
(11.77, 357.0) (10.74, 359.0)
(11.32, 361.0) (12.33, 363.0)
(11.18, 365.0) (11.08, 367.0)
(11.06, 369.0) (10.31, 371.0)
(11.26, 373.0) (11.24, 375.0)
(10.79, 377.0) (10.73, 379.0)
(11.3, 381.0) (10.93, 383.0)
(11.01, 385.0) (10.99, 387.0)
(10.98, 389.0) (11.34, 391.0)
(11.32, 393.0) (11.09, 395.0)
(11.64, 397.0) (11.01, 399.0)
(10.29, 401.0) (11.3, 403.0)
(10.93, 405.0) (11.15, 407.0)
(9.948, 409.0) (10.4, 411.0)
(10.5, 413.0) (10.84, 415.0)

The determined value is 10.5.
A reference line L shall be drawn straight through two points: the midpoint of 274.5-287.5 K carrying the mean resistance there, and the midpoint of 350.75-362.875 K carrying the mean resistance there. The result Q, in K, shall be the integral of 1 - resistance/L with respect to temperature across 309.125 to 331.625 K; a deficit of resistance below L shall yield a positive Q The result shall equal 0.8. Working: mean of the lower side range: 10.4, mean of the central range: 10.5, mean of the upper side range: 11.4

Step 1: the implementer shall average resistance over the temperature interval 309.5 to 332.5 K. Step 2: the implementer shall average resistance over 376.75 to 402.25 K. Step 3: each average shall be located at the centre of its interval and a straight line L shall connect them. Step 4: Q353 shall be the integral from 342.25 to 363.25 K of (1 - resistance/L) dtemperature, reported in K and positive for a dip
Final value -1.3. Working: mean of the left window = 10.6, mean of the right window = 11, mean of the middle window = 11.4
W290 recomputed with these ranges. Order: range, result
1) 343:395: 11.2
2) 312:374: 11.1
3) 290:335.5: 10.6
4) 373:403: 11.1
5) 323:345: 11.3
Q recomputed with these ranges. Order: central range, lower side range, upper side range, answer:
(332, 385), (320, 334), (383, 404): -1.1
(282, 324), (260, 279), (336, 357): 1.7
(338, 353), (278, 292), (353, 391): -0.6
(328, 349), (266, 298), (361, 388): -1.1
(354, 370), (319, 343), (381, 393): -0.3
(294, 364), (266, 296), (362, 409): -1.6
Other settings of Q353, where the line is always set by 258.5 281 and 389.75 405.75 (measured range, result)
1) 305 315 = 0.50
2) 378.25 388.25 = 0.04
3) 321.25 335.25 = -0.41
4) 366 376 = -0.01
